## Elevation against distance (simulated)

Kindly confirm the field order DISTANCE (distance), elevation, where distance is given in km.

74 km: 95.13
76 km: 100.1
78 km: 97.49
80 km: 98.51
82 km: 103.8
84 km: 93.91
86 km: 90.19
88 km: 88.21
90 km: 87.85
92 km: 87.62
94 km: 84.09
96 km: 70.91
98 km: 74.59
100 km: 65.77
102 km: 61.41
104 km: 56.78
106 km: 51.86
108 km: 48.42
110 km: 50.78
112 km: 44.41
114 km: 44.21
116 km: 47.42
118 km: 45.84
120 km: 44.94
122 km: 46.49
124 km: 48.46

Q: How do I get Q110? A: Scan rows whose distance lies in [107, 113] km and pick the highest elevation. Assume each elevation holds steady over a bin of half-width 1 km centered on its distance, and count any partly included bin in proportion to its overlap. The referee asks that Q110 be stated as 50.78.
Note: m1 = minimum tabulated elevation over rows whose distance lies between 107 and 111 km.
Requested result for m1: 48.42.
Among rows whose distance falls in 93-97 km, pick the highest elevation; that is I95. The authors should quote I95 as 84.09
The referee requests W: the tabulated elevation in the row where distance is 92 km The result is 87.62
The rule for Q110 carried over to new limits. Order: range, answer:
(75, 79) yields 100.1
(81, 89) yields 103.8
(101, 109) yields 61.41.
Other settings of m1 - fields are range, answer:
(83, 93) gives 87.62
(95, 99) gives 70.91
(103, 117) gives 44.21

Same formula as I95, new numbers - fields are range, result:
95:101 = 74.59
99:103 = 65.77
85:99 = 90.19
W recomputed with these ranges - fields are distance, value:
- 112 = 44.41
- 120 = 44.94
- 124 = 48.46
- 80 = 98.51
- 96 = 70.91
